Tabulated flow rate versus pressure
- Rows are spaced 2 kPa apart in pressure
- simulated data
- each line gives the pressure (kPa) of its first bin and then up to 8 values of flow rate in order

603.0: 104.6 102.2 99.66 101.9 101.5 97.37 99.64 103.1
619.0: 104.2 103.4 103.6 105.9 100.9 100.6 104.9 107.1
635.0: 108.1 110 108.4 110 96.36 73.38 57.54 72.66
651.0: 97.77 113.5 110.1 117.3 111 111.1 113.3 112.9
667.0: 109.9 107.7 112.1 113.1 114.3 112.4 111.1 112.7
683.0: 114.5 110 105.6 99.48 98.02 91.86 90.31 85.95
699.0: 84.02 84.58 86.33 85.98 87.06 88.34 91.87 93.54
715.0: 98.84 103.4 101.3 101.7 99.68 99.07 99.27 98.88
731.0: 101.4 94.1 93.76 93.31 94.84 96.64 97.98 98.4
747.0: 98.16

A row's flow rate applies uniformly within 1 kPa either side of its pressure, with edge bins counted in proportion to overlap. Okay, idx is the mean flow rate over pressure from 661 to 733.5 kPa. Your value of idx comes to 101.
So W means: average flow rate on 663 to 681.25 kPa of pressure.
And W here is 112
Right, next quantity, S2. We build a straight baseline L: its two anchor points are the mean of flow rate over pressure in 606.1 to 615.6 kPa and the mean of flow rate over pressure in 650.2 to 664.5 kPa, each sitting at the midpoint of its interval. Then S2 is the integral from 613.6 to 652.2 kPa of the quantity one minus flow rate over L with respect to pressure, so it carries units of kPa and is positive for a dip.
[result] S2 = 2.4 kPa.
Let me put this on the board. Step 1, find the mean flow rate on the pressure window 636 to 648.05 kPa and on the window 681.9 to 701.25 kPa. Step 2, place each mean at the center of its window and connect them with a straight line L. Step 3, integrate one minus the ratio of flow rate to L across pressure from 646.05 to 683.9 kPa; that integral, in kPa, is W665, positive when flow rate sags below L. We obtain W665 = -4.8 kPa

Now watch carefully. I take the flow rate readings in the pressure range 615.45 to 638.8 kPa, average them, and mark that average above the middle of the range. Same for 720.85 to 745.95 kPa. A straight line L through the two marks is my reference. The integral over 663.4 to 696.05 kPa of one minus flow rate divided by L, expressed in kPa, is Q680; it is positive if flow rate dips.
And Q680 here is -1.99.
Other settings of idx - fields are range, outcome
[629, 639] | 107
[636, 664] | 100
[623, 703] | 102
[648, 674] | 108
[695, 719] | 90.5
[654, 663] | 112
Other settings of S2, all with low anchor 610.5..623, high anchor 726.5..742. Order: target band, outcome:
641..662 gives 0.7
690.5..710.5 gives 2.0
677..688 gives -1.4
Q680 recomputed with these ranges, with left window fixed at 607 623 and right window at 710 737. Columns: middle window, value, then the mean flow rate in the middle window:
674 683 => -1.2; 113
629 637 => -0.4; 106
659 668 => -1.1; 112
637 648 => 1.1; 91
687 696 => 0.3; 96.1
